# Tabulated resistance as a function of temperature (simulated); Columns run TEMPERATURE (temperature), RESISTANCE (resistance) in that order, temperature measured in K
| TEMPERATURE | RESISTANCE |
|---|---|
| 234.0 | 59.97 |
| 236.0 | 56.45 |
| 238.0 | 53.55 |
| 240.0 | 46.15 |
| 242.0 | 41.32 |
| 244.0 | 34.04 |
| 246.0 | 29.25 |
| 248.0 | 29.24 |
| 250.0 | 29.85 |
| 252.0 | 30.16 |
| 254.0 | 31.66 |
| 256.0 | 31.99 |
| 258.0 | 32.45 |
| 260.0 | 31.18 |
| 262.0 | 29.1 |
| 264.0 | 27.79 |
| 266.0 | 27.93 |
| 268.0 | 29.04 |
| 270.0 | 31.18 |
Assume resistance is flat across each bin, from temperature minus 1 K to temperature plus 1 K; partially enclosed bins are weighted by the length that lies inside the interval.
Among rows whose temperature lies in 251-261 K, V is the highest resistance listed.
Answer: 32.45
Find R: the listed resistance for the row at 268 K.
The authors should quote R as 29.04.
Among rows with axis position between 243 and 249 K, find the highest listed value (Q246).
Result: 34.04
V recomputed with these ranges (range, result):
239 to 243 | 46.15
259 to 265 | 31.18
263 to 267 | 27.93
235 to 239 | 56.45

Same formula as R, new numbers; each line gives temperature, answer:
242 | 41.32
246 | 29.25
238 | 53.55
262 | 29.1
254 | 31.66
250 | 29.85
